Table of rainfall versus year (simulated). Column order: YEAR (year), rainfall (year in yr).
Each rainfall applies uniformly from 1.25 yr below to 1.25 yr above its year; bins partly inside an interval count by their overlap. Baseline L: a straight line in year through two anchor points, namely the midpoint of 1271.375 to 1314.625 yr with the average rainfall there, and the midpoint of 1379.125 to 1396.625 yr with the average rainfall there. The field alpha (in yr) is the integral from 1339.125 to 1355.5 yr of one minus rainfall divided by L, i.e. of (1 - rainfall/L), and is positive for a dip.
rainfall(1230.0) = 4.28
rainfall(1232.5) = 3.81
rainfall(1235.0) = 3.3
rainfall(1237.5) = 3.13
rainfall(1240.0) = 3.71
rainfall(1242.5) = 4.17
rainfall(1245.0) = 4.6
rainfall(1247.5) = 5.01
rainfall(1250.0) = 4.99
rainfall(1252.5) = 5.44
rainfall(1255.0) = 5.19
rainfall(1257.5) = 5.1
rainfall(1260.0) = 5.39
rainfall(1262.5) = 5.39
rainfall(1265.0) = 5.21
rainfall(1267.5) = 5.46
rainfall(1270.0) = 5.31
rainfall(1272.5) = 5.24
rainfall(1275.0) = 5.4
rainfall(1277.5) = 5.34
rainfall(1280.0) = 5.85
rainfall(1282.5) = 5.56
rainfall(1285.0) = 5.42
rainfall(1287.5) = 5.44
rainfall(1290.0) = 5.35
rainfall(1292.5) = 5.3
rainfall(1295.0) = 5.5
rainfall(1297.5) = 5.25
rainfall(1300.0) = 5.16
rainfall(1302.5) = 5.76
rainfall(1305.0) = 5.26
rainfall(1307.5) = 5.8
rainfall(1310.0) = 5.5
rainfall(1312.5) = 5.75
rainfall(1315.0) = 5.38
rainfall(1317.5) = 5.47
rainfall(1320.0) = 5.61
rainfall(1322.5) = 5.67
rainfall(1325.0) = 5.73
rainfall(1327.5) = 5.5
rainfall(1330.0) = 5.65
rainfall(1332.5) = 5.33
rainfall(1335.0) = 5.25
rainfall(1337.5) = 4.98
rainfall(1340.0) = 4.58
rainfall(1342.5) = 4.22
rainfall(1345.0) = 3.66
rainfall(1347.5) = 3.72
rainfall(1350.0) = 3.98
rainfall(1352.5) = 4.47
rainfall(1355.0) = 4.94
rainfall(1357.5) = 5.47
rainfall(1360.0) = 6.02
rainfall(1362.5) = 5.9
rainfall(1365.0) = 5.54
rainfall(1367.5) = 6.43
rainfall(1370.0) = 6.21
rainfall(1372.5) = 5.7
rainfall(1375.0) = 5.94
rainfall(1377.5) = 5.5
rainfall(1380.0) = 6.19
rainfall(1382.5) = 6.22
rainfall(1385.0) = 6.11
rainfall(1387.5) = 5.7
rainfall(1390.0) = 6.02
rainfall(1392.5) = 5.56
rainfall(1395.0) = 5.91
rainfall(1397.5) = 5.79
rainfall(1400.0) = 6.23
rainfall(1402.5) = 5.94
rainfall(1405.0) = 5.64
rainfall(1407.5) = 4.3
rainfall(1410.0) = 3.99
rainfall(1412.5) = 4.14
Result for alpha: 4.45 yr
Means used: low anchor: 5.46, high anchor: 5.95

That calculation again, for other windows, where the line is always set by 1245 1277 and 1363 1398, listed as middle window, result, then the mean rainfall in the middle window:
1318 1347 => 2.9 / 5.08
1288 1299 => 0.1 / 5.35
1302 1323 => -0.1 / 5.57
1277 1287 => -0.4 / 5.55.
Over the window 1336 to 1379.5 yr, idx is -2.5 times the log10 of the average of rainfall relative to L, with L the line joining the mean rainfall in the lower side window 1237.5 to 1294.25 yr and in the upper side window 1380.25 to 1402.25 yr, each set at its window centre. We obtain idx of 0.12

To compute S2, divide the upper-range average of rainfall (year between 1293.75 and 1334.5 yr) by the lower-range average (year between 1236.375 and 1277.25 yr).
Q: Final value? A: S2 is 1.12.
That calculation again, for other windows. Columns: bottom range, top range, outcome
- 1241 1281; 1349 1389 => 1.09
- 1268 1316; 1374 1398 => 1.08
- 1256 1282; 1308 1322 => 1.04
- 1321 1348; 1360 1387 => 1.20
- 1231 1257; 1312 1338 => 1.26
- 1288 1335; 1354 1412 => 1.04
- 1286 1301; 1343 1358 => 0.81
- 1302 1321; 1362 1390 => 1.07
